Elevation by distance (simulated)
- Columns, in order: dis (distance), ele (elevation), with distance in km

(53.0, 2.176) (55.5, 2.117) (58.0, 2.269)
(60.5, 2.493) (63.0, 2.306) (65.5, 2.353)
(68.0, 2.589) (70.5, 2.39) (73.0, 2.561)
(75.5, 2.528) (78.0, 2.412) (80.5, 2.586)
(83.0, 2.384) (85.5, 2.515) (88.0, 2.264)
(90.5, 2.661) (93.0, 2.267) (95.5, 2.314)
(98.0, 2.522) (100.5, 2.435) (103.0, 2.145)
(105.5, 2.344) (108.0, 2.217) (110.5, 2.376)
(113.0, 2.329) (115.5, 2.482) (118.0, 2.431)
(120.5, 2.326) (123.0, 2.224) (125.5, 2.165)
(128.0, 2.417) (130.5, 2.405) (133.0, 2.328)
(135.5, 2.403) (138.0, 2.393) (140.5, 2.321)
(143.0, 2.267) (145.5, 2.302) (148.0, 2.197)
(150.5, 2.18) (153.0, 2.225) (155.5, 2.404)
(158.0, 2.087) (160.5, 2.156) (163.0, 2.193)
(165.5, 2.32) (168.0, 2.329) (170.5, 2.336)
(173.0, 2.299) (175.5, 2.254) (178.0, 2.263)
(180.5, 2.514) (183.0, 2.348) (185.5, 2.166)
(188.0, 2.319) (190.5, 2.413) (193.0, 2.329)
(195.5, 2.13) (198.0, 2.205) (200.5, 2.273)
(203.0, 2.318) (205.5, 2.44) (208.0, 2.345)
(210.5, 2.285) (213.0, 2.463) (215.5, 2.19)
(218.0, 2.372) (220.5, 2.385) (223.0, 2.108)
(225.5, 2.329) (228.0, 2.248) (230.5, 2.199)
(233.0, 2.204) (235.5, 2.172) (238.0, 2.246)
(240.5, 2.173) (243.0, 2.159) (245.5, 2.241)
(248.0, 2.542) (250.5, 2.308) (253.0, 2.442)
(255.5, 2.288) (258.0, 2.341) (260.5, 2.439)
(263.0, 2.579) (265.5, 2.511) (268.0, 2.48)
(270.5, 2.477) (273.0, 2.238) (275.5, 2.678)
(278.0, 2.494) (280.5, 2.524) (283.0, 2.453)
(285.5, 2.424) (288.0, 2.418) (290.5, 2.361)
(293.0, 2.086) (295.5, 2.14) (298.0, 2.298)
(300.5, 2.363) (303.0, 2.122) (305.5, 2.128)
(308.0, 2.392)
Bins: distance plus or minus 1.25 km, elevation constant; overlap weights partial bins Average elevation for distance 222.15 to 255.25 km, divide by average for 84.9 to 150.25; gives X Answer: 0.97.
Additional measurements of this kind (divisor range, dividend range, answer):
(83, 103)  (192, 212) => 0.95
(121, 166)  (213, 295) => 1.03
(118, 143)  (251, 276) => 1.04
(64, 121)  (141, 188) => 0.94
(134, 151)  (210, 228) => 1.00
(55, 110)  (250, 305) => 0.99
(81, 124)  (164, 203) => 0.97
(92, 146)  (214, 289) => 1.01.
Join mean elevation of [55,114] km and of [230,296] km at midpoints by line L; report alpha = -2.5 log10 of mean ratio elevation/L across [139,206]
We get 0.05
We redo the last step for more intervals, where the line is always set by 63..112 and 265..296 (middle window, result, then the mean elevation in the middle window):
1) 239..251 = 0.06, 2.28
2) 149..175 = 0.07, 2.25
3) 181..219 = 0.05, 2.31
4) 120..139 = 0.04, 2.33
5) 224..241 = 0.09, 2.22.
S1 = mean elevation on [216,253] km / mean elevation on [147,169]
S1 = 1.02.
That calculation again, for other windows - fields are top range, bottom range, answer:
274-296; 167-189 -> 1.04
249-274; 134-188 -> 1.06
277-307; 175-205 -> 1.01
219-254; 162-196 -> 0.98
